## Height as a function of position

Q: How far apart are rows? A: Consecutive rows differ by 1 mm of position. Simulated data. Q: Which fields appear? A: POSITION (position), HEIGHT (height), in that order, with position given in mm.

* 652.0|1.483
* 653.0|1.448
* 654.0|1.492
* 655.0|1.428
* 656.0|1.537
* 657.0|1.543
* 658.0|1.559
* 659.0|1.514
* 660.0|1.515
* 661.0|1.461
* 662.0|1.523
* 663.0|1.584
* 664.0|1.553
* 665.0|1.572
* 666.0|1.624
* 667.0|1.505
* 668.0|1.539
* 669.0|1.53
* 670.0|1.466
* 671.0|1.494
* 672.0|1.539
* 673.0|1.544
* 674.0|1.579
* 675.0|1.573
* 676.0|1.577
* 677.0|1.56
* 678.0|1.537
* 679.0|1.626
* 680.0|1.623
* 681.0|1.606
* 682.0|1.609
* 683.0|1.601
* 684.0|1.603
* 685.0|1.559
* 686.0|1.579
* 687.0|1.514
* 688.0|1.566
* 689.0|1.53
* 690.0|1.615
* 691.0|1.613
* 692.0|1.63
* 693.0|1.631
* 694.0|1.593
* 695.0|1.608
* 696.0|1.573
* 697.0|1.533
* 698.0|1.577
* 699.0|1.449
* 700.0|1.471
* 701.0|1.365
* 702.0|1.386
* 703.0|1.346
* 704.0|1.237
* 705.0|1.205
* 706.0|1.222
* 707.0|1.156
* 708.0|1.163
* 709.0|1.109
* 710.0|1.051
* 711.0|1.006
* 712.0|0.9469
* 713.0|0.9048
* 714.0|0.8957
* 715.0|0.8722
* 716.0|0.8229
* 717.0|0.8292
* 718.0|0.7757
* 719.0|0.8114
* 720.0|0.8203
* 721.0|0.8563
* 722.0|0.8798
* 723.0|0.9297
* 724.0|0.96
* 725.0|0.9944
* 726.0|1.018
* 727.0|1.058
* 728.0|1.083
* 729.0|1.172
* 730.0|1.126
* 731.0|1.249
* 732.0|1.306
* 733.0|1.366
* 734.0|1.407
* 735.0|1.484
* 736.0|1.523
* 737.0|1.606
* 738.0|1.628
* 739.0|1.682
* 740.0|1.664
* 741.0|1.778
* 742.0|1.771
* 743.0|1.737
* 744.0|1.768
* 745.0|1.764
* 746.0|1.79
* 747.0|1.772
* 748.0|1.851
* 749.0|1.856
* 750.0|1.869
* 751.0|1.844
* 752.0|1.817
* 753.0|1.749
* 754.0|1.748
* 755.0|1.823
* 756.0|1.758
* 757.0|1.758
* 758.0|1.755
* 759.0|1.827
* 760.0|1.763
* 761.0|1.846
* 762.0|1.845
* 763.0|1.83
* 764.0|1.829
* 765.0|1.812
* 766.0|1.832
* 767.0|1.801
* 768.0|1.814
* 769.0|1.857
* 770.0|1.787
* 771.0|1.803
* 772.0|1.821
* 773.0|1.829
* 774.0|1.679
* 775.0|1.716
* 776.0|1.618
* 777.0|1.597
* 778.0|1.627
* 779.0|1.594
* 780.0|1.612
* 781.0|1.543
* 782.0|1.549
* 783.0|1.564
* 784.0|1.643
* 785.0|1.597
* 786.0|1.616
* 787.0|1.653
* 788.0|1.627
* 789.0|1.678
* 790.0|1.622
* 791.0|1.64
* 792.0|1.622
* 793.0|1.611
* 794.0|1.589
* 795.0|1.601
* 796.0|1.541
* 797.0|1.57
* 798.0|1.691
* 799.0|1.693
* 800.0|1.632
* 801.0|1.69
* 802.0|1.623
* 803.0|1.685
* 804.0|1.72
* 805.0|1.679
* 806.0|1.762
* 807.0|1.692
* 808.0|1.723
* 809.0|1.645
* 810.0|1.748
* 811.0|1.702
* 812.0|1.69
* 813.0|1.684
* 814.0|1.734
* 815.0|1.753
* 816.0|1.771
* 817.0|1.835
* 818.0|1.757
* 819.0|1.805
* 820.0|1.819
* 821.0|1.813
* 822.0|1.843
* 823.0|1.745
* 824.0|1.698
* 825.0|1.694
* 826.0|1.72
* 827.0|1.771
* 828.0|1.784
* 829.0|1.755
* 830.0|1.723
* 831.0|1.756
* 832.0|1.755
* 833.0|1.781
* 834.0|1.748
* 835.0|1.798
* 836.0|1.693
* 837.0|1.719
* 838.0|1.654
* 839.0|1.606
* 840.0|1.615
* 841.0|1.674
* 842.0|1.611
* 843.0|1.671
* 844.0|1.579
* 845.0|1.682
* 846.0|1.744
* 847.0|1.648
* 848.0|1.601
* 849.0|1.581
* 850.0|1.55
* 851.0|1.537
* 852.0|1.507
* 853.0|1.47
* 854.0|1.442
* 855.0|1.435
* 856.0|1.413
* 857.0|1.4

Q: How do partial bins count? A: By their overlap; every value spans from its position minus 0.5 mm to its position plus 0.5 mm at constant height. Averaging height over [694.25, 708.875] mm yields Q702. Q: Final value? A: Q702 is 1.37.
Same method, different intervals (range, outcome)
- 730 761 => 1.68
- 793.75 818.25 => 1.69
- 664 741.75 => 1.35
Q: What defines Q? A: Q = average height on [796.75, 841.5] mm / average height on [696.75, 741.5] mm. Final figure 1.4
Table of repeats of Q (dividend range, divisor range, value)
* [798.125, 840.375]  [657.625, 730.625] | 1.29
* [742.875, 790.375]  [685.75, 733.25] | 1.43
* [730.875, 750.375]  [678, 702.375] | 1.06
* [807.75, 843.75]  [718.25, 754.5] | 1.21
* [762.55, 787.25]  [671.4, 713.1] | 1.18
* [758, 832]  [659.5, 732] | 1.28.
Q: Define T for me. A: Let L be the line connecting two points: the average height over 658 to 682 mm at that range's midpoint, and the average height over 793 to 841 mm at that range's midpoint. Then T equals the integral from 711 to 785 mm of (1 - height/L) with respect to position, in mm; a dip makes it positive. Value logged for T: 6.20 mm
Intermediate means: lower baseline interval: 1.55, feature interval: 1.5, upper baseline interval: 1.71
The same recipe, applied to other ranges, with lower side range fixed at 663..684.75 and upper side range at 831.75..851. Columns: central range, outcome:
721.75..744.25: 3.4 mm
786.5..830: -1.5 mm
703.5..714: 3.3 mm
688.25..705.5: 0.9 mm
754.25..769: -1.7 mm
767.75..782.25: -0.6 mm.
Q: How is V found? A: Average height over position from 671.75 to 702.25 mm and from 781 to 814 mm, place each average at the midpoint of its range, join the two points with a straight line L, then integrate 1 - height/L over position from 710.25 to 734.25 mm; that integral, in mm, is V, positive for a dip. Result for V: 8.9 mm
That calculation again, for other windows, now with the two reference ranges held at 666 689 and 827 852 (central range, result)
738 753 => -1.6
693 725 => 8.8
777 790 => 0.2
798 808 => -0.2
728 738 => 1.5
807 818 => -0.5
